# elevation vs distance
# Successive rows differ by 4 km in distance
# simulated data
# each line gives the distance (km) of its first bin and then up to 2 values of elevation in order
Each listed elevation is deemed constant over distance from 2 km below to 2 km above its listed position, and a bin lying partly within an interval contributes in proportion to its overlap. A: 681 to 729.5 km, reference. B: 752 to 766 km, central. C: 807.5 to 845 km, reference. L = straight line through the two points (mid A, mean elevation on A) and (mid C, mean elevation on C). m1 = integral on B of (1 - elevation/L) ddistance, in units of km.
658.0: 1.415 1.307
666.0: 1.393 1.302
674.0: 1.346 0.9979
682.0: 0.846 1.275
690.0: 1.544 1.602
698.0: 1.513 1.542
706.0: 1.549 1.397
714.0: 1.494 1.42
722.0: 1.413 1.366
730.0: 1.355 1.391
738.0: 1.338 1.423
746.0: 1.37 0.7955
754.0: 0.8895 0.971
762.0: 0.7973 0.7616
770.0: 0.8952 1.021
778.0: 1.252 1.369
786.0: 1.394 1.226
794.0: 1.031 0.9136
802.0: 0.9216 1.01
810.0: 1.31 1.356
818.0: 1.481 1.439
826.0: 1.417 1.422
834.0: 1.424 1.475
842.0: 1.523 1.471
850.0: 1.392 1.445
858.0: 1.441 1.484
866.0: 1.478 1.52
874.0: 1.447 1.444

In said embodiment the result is 5.46 km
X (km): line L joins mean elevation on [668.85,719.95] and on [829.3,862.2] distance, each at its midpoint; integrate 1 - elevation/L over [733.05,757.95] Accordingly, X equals 4.0 km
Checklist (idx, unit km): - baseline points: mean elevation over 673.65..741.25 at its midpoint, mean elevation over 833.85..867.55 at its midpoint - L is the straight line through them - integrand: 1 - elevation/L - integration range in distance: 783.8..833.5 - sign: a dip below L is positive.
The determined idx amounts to 6.5 km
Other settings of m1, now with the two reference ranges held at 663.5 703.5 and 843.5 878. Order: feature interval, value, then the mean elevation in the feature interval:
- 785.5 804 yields 4.4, 1.07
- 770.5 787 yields 2.2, 1.22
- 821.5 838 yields 0.1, 1.43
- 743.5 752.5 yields 1.9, 1.09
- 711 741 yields -0.8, 1.4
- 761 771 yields 4.2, 0.812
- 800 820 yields 2.9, 1.22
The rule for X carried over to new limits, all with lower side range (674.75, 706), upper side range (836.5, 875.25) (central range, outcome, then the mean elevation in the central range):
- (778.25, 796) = 2.03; 1.25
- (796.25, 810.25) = 4.14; 1.01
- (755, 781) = 8.16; 0.963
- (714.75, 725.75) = -0.40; 1.42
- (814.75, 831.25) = 0.11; 1.43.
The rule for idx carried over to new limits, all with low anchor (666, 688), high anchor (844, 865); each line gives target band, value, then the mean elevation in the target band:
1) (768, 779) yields 2.38 km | 1.04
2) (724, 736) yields -1.09 km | 1.37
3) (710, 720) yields -1.72 km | 1.44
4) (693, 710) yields -4.45 km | 1.53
